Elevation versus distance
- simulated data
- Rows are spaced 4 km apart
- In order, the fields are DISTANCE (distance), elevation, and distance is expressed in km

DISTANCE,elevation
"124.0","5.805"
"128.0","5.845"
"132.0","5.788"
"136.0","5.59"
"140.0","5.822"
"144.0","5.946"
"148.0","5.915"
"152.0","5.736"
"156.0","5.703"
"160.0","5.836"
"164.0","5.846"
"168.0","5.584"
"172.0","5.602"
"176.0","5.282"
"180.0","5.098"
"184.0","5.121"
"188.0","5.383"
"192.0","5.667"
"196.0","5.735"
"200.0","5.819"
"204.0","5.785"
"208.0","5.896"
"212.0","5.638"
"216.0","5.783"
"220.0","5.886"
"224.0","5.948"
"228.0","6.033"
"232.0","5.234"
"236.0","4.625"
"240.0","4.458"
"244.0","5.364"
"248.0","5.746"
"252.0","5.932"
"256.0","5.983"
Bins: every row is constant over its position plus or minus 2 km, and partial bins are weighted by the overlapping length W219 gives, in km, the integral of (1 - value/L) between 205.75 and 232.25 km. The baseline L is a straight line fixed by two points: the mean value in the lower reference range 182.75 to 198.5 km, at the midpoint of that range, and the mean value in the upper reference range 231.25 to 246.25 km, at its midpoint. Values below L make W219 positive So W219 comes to -3.4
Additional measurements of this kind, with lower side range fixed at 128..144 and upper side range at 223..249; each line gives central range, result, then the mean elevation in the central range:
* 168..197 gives 0.7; 5.41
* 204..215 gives -0.7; 5.77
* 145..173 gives -0.5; 5.76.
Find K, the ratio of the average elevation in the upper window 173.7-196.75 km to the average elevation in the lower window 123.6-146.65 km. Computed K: 0.9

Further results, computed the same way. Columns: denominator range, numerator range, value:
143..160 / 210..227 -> 1.00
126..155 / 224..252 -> 0.92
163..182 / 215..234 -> 1.06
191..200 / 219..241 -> 0.94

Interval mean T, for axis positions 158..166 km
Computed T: 5.84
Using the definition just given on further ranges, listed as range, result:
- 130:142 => 5.73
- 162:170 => 5.71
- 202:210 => 5.84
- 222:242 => 5.26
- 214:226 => 5.87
